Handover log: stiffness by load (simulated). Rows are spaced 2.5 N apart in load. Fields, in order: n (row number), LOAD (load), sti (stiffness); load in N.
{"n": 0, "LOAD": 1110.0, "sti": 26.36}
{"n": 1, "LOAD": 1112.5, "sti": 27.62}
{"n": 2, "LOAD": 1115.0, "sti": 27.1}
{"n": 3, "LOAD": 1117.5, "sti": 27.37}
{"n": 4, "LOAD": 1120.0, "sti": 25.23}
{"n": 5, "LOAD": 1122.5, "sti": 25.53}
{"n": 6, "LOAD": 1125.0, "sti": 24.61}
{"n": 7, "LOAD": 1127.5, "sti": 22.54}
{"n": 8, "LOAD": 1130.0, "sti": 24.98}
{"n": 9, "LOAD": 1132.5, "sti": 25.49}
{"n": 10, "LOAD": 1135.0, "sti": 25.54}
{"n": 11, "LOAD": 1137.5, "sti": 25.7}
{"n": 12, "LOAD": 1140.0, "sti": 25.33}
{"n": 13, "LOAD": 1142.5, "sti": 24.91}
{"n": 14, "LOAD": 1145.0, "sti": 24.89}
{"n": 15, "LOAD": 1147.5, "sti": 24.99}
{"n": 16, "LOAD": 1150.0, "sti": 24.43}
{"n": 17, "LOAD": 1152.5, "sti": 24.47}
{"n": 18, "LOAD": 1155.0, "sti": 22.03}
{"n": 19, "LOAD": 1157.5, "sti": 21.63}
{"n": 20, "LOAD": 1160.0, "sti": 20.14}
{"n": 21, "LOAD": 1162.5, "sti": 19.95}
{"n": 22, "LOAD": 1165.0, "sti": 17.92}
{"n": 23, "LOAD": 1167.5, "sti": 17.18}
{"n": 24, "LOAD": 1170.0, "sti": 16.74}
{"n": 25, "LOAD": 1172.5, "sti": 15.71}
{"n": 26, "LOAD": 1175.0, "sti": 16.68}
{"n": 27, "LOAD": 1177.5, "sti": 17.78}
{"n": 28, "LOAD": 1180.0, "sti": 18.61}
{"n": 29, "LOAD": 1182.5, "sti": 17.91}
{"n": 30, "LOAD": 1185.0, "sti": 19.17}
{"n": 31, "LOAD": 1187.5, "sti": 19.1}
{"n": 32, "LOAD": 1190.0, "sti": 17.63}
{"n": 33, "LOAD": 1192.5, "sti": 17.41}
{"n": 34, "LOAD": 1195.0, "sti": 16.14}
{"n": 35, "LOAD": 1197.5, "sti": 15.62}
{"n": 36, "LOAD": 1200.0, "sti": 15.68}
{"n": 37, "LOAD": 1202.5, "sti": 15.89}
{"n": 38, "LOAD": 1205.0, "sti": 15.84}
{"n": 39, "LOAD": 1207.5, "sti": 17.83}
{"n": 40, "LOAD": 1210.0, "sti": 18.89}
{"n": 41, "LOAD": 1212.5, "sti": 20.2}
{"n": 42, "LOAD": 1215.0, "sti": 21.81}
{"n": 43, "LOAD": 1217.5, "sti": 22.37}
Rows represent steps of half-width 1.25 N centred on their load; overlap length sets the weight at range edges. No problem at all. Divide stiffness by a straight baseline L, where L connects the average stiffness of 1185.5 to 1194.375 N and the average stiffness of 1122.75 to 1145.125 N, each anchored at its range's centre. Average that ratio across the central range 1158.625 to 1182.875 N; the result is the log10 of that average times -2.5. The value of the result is 0.141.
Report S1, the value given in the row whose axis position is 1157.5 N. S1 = 21.63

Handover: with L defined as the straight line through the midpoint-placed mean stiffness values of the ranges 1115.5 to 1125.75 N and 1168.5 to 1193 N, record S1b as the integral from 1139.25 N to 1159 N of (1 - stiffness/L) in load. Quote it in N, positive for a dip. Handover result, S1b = -1.8 N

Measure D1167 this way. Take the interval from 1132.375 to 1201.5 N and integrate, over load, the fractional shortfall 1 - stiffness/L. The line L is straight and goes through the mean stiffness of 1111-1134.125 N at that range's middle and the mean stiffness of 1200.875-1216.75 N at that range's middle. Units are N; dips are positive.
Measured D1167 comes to 5.8 N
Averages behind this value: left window 25.6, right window 18.5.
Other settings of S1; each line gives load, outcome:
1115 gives 27.1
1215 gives 21.81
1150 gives 24.43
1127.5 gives 22.54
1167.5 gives 17.18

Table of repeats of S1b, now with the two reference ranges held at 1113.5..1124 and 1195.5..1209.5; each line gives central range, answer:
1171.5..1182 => 1.1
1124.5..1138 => 0.0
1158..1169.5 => 1.2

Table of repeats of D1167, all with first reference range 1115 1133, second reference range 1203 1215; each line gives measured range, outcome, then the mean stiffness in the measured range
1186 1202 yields 2.2 N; 16.9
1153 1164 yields 0.7 N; 21.1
